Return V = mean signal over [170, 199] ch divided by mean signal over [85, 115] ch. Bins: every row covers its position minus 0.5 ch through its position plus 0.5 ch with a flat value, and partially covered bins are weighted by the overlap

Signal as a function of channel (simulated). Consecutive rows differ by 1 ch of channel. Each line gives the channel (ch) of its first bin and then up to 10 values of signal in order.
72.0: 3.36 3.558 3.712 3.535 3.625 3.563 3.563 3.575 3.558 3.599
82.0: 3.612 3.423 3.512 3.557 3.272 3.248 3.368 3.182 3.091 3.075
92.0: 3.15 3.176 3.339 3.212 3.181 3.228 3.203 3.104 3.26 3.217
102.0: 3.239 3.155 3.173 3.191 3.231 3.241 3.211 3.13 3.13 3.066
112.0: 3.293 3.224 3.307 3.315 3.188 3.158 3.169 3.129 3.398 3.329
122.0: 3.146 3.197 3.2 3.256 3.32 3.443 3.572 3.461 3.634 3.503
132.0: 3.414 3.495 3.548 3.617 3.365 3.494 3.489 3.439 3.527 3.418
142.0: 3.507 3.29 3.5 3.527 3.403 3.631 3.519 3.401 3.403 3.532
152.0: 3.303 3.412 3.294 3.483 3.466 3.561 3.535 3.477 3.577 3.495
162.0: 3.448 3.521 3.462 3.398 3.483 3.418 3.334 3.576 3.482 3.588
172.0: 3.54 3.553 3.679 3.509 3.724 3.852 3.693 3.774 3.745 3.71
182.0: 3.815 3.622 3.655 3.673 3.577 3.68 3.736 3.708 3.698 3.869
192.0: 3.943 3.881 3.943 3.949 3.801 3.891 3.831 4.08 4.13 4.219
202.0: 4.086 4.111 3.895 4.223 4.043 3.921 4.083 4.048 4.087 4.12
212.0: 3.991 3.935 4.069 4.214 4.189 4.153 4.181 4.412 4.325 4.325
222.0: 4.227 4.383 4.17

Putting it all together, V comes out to 1.2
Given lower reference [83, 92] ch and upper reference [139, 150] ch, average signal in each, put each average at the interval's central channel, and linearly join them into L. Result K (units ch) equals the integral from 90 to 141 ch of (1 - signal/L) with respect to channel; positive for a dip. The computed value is 1.3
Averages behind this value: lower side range 3.29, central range 3.29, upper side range 3.47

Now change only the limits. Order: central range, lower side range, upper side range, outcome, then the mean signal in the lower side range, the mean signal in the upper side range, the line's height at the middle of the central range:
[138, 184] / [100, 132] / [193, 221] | 1.7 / 3.27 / 4.07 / 3.67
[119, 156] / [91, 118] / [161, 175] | -0.8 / 3.2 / 3.5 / 3.36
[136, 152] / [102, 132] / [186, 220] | 0.2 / 3.27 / 4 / 3.5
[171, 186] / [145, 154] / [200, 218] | 0.3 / 3.45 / 4.09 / 3.76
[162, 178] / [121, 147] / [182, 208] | 0.7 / 3.43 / 3.89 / 3.7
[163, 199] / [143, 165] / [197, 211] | 1.0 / 3.47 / 4.05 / 3.78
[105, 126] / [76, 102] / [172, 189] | 1.3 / 3.33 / 3.68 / 3.44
